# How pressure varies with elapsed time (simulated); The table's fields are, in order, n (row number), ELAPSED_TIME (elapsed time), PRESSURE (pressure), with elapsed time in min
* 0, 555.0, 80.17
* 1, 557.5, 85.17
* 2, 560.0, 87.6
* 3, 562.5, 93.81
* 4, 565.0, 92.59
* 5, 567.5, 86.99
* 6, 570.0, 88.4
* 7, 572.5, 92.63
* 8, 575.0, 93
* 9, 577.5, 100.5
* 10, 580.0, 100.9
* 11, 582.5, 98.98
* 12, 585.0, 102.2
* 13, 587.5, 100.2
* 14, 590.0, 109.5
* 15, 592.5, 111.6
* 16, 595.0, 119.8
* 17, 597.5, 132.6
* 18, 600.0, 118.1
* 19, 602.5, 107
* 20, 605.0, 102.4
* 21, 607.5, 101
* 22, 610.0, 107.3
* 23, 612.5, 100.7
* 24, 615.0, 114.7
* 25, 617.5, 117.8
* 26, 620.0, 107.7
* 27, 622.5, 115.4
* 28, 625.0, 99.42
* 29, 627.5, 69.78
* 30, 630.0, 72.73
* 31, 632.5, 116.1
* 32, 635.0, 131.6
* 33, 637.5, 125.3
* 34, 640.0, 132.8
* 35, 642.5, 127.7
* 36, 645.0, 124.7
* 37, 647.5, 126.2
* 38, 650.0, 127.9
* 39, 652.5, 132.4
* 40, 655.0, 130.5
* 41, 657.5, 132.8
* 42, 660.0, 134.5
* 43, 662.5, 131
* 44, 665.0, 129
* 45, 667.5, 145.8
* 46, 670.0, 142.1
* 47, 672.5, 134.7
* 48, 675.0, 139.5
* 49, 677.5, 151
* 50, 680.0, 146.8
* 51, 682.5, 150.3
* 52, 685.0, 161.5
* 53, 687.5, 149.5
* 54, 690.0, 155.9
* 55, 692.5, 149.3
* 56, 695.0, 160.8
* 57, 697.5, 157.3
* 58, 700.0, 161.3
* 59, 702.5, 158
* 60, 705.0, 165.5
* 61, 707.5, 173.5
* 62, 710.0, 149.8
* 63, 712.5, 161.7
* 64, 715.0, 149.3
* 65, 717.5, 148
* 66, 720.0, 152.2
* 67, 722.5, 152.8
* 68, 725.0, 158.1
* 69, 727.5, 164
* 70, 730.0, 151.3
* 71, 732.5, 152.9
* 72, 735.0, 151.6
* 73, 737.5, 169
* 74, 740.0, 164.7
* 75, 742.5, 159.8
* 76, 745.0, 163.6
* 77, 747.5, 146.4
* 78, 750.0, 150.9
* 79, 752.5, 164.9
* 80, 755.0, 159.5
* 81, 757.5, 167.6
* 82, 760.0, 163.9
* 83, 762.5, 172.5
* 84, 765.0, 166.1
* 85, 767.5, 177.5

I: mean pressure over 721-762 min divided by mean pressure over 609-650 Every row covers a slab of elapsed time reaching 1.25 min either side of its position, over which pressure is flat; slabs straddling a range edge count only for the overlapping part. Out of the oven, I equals 1.41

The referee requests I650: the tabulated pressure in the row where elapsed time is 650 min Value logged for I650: 127.9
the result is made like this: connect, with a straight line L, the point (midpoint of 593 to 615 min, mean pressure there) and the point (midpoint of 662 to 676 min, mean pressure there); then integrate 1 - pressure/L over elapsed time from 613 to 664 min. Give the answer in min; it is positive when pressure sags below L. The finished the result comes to 2.9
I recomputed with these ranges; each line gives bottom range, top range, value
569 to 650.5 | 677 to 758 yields 1.44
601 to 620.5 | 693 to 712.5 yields 1.49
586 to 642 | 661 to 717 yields 1.37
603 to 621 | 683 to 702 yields 1.46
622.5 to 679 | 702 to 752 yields 1.26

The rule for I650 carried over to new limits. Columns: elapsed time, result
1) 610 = 107.3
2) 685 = 161.5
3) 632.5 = 116.1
